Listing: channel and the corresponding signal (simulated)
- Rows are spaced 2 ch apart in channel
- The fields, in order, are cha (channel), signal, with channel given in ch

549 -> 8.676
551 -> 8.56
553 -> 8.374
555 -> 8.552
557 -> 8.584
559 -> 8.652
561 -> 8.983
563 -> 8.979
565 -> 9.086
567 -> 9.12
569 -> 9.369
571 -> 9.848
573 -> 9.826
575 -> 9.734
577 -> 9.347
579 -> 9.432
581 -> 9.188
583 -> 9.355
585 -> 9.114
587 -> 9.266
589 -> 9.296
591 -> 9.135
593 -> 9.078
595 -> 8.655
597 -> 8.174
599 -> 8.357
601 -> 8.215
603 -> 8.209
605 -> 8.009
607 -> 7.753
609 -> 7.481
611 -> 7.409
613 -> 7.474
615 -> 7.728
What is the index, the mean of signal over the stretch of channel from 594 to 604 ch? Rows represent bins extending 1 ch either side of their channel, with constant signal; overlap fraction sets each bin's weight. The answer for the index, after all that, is 8.32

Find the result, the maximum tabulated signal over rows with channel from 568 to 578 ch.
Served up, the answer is 9.848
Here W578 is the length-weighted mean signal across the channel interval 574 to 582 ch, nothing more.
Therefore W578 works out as 9.43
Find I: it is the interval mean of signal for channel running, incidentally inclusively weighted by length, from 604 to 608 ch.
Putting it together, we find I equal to 7.88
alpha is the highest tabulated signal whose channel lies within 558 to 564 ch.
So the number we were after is 8.983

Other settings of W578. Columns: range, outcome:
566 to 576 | 9.58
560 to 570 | 9.11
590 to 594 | 9.11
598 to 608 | 8.11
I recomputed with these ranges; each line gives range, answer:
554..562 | 8.69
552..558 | 8.5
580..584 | 9.27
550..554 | 8.47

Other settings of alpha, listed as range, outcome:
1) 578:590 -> 9.432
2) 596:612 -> 8.357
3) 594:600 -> 8.655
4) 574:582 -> 9.734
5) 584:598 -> 9.296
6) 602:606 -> 8.209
